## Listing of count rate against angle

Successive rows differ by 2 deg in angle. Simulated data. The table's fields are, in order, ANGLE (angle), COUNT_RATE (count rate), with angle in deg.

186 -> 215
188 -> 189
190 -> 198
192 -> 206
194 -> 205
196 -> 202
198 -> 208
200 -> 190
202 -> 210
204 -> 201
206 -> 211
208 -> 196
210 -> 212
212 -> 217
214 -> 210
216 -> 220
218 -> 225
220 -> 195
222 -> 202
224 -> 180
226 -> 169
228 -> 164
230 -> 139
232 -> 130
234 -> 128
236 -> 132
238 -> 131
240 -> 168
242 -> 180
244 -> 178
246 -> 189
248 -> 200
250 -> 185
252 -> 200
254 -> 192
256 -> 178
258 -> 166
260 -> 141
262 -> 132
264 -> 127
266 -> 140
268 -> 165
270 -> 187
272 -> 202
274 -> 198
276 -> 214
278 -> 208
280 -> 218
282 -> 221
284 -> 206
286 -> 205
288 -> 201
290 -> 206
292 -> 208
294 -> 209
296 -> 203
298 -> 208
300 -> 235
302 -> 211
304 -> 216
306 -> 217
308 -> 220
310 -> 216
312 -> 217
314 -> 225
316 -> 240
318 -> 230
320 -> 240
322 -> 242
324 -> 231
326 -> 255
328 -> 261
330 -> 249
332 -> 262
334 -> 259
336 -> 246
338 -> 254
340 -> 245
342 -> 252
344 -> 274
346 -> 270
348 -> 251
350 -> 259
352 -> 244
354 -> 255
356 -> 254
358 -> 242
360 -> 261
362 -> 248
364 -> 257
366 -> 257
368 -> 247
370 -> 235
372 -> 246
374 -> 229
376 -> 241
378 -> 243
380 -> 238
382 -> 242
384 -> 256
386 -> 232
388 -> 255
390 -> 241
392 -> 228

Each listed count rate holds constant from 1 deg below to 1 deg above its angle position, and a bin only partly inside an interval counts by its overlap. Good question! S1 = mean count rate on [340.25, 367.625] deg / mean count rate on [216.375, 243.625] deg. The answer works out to 1.5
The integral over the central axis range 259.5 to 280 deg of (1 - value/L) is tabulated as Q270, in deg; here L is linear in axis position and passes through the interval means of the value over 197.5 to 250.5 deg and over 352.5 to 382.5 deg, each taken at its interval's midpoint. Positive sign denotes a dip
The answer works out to 3.0 deg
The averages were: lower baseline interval 184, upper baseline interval 246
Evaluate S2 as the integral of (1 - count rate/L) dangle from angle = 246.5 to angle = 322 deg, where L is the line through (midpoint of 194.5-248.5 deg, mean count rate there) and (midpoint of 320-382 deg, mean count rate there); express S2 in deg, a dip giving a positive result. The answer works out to 5.8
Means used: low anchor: 185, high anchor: 250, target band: 200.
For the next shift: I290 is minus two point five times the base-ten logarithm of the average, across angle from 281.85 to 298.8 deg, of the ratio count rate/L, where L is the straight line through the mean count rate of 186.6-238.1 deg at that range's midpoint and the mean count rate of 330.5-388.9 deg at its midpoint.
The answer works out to 0.07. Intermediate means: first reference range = 189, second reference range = 250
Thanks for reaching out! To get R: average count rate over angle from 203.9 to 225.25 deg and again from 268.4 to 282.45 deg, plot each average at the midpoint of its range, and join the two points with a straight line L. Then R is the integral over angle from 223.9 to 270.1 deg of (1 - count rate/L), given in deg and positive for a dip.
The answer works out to 9.8 deg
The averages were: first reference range 206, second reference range 205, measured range 162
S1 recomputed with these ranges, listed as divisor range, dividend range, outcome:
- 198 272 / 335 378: 1.41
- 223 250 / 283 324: 1.35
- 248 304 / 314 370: 1.31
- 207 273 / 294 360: 1.37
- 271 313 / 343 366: 1.21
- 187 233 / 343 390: 1.28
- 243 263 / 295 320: 1.25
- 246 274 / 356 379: 1.43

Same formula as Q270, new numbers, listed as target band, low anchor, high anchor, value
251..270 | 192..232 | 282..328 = 4.3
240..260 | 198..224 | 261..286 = 1.2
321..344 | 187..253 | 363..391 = -2.4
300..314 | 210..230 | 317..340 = 1.1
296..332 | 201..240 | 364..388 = -1.8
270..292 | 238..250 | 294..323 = -0.3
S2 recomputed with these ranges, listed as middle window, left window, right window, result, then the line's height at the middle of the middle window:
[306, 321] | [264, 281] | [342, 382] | -0.7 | 216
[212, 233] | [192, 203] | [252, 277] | 0.7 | 191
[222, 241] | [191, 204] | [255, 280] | 3.7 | 189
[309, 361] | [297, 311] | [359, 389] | -3.9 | 230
